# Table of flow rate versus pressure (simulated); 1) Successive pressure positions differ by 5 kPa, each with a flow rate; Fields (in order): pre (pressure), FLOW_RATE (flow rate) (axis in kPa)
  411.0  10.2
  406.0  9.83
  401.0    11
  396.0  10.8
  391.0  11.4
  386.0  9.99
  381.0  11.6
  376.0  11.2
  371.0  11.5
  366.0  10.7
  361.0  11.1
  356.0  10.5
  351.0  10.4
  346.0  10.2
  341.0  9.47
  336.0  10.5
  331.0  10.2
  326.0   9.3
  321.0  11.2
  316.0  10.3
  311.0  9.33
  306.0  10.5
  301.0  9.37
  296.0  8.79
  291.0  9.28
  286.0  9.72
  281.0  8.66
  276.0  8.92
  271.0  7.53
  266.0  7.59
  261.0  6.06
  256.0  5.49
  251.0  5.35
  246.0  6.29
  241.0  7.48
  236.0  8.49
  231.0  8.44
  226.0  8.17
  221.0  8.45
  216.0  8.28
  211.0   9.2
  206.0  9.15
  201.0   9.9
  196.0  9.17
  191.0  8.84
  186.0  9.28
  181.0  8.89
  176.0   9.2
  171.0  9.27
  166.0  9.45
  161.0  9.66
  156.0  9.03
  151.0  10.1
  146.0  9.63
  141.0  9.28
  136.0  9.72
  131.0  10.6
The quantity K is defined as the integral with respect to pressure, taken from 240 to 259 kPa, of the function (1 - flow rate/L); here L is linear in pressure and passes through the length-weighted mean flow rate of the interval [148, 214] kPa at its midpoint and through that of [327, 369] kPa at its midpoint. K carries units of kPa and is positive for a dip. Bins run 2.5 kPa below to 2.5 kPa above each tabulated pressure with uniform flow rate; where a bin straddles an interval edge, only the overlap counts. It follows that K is 7.2 kPa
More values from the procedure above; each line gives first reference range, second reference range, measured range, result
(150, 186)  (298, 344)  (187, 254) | 9.2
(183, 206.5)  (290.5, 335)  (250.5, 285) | 8.4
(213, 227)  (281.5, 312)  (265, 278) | 1.5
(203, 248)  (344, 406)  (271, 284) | 0.8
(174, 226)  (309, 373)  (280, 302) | 1.5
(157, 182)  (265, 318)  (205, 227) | 1.4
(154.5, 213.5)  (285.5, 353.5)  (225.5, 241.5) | 2.1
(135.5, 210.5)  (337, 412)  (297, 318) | 0.9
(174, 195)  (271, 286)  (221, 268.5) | 9.3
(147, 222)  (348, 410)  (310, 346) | 1.1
